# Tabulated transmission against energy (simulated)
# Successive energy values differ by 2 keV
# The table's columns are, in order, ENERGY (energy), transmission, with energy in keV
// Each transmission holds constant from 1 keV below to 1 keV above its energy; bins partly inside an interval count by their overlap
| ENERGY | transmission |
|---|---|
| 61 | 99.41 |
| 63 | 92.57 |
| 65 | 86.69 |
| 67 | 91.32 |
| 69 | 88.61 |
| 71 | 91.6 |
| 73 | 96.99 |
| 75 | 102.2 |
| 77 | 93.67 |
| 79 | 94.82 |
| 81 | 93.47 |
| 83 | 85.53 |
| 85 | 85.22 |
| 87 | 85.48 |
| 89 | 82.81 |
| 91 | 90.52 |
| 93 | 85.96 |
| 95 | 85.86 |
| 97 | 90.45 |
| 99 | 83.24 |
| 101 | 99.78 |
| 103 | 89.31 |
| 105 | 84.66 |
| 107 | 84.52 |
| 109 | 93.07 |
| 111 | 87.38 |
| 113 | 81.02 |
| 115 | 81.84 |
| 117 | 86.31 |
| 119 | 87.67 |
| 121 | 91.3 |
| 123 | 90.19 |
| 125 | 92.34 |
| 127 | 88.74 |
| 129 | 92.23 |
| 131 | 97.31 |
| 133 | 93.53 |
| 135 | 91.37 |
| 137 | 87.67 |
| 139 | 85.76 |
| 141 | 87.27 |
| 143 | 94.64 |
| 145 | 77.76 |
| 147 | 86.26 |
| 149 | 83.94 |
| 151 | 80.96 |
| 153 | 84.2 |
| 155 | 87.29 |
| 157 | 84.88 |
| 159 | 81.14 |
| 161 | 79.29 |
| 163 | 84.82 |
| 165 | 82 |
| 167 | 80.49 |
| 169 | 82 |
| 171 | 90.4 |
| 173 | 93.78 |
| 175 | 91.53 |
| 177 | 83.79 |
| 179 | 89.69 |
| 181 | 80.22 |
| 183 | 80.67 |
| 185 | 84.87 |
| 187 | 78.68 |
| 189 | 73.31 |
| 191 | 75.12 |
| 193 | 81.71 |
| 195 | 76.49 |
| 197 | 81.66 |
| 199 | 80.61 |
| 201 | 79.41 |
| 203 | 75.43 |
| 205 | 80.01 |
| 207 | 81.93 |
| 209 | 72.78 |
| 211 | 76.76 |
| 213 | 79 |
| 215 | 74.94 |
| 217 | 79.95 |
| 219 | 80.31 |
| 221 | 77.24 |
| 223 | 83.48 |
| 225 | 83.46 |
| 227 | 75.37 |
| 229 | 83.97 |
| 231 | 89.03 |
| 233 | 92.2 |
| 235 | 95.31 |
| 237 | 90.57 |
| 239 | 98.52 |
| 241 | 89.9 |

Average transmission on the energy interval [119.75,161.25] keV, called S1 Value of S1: 87.7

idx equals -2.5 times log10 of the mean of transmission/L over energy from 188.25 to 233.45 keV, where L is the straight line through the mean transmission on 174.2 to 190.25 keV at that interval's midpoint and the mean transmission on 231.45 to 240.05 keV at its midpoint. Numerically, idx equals 0.12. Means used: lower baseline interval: 82.6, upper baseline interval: 93.8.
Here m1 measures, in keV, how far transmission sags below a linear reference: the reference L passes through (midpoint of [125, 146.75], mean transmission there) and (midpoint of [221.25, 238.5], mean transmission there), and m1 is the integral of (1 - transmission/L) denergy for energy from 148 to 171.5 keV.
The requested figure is 1.5 keV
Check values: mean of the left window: 89.6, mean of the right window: 86.6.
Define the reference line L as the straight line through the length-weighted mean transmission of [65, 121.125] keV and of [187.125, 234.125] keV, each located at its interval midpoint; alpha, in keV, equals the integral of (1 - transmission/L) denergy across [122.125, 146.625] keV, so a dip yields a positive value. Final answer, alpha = -1.2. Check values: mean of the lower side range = 89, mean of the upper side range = 79.8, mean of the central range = 89.8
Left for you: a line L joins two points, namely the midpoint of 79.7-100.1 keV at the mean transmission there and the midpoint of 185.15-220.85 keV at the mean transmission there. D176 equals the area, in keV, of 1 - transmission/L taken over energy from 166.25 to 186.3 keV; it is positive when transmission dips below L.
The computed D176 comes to -1.3 keV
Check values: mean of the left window 87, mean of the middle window 85.7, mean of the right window 78.3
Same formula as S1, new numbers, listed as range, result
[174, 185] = 85.2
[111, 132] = 88.8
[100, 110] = 90.3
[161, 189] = 84.2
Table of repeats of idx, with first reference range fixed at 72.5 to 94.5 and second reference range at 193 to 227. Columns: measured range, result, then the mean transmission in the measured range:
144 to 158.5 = 0.01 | 83.5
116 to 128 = -0.03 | 89.4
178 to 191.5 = 0.01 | 80.6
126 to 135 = -0.08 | 92.8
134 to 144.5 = -0.04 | 88.8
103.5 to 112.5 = 0.01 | 87.2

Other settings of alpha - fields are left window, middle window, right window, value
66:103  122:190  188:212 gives -2.7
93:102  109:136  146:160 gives -0.8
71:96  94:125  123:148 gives 0.7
